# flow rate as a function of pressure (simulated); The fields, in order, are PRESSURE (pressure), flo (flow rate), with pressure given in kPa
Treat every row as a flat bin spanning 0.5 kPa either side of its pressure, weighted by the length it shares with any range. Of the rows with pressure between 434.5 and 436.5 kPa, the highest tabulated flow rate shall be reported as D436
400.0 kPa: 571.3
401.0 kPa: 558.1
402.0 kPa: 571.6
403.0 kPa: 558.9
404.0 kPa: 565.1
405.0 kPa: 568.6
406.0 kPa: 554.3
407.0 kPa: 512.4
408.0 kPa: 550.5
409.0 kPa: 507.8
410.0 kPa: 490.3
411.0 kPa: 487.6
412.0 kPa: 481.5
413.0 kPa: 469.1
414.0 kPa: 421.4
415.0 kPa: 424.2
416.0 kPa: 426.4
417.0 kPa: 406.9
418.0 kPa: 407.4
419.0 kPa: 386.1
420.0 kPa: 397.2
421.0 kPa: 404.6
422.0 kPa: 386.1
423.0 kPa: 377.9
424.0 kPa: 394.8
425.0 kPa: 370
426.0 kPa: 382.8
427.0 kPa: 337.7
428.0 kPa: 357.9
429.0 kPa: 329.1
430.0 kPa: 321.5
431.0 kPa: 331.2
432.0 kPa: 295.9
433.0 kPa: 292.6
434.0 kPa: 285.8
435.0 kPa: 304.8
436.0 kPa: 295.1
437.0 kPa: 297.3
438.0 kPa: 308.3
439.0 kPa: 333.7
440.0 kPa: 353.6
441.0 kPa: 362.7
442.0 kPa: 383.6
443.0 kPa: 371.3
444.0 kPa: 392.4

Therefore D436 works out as 304.8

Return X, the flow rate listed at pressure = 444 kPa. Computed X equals 392.4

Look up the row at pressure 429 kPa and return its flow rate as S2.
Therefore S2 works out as 329.1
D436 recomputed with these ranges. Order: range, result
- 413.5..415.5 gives 424.2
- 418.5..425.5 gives 404.6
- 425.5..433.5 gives 382.8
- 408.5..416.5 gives 507.8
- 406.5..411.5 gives 550.5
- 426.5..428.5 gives 357.9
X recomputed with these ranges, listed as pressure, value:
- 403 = 558.9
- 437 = 297.3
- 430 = 321.5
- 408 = 550.5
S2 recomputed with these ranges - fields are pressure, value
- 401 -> 558.1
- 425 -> 370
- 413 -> 469.1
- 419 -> 386.1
